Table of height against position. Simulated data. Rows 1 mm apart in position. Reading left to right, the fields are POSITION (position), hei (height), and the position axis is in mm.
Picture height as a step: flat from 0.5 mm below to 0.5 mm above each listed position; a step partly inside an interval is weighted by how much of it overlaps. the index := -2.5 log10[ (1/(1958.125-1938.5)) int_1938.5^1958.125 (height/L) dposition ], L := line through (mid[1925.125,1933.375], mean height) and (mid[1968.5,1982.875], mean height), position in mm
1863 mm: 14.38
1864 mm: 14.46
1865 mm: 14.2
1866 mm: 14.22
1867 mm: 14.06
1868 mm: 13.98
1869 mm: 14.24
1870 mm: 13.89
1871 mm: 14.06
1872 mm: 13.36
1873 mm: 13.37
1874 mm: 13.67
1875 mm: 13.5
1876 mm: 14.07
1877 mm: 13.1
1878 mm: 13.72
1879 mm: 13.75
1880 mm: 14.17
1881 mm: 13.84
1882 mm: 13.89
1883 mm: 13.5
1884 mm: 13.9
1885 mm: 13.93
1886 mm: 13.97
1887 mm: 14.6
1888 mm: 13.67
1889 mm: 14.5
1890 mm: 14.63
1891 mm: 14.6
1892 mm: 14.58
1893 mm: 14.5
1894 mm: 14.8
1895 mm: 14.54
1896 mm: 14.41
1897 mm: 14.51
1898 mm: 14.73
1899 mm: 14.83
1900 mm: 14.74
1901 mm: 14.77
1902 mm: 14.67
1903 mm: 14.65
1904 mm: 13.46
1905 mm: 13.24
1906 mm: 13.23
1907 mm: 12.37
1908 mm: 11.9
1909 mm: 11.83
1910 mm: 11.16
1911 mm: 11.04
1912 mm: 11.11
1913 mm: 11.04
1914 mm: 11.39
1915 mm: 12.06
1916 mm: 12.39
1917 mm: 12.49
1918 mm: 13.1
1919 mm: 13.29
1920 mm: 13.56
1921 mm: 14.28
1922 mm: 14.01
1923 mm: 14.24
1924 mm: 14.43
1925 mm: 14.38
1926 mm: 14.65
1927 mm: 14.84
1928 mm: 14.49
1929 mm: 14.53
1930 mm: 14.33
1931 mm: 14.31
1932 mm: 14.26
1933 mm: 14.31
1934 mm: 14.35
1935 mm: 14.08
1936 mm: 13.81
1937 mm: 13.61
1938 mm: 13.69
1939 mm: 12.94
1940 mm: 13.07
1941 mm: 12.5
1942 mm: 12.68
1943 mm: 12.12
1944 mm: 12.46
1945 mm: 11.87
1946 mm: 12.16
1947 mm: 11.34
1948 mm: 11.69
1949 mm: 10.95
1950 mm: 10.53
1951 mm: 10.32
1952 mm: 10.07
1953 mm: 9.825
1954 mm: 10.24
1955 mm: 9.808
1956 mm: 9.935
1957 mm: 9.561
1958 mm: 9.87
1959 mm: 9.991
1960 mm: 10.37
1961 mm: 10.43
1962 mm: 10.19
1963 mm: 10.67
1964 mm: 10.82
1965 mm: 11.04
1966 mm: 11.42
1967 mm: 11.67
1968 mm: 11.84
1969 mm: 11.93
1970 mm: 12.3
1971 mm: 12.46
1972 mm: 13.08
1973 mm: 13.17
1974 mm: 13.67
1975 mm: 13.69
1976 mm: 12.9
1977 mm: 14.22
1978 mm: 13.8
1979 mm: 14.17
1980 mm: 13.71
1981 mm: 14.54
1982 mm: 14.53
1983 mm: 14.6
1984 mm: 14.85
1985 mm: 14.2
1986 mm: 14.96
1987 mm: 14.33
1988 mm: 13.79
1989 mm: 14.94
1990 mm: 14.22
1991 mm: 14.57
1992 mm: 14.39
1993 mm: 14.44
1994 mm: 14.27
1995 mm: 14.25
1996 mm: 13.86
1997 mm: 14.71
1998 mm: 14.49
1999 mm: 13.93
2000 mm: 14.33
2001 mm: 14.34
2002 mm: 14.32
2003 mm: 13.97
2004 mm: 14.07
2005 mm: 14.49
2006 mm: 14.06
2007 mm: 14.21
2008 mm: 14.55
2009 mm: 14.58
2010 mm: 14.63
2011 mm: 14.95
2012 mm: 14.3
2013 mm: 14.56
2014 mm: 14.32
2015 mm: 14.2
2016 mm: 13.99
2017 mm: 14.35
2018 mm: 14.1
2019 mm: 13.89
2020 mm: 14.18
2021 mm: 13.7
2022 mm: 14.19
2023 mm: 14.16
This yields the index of 0.25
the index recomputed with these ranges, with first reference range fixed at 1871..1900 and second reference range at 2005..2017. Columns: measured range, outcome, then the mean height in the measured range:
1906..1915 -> 0.22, 11.6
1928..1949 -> 0.08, 13.2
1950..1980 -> 0.23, 11.5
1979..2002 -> 0.00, 14.4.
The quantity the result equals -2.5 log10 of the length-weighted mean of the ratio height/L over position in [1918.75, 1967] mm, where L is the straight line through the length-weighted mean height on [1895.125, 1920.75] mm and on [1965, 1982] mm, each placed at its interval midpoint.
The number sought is 0.06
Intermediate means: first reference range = 13.1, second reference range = 13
